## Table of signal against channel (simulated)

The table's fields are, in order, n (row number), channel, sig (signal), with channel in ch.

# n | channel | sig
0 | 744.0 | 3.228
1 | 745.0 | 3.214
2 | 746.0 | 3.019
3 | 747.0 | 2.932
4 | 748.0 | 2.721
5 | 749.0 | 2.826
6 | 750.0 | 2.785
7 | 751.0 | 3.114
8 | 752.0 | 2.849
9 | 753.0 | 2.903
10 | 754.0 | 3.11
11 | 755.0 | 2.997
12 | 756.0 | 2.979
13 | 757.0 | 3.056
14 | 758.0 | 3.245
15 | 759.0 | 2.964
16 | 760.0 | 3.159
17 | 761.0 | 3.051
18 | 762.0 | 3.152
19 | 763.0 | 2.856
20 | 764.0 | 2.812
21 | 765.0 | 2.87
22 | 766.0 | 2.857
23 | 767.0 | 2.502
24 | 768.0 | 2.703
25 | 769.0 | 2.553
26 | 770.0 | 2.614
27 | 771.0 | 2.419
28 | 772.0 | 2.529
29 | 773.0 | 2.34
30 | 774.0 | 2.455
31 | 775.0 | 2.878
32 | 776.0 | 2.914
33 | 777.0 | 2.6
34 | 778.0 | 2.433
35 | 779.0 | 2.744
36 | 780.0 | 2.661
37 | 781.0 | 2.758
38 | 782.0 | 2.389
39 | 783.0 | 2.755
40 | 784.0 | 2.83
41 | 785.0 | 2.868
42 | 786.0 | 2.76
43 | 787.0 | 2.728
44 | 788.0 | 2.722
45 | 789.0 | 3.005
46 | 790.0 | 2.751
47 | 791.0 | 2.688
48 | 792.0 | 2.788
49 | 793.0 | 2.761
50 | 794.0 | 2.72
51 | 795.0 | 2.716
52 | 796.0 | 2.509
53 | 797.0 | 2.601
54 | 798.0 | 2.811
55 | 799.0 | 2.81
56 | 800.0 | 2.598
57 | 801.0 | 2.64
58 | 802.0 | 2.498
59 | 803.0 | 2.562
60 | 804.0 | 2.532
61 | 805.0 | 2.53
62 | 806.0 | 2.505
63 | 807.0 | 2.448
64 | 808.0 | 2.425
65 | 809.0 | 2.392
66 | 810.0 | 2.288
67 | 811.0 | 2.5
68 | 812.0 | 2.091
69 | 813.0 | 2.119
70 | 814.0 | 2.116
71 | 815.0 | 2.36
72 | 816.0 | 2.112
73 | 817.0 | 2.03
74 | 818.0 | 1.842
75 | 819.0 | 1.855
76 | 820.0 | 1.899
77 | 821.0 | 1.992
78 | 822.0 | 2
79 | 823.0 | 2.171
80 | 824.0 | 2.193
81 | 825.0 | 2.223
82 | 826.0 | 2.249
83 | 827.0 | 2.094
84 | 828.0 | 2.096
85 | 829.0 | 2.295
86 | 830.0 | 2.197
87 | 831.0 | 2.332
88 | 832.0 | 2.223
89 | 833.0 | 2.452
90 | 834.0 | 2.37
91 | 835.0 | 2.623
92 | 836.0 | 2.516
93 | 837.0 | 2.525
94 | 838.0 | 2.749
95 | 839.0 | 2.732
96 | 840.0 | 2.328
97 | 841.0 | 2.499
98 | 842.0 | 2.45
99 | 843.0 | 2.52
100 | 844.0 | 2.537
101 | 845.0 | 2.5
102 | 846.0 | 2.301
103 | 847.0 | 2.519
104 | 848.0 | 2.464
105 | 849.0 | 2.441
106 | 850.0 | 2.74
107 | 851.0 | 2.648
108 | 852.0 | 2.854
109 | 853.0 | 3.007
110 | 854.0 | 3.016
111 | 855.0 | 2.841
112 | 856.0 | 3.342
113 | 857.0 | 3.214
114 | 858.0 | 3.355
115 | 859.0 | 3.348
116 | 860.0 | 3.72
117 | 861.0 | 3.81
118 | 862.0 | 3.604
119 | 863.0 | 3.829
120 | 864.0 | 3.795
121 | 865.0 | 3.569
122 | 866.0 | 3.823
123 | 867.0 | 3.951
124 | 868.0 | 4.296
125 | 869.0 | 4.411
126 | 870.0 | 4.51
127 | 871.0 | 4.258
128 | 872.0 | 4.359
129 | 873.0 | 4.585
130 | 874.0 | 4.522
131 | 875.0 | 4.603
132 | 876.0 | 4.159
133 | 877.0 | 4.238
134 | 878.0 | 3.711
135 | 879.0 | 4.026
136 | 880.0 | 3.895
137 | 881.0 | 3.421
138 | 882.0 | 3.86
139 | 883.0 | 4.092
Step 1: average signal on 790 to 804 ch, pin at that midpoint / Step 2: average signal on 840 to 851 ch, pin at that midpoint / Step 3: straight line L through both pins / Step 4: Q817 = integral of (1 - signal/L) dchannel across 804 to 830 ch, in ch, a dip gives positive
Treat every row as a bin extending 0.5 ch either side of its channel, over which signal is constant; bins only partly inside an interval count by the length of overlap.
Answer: 4.0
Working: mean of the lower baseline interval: 2.67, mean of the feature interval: 2.2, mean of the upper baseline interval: 2.5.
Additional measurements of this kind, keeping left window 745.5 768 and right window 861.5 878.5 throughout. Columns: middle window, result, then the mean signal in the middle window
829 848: 6.7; 2.46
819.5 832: 5.2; 2.15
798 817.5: 6.0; 2.41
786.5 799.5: 2.3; 2.74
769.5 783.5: 2.4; 2.61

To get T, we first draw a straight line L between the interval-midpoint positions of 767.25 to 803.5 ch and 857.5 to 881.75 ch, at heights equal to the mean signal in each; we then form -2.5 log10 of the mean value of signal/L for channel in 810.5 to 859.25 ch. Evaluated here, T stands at 0.38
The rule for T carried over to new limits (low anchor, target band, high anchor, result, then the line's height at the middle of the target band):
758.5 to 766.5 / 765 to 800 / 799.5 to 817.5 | 0.01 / 2.71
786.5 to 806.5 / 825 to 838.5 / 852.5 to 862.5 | 0.28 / 3.05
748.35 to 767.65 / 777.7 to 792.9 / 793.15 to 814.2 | -0.02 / 2.68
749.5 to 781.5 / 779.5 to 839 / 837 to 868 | 0.19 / 2.92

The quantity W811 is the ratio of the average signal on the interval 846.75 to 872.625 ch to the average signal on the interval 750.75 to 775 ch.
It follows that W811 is 1.22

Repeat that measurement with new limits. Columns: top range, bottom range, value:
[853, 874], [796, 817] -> 1.55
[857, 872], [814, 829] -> 1.85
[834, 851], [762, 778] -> 0.95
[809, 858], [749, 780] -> 0.86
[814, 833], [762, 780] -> 0.80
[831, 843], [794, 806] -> 0.95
